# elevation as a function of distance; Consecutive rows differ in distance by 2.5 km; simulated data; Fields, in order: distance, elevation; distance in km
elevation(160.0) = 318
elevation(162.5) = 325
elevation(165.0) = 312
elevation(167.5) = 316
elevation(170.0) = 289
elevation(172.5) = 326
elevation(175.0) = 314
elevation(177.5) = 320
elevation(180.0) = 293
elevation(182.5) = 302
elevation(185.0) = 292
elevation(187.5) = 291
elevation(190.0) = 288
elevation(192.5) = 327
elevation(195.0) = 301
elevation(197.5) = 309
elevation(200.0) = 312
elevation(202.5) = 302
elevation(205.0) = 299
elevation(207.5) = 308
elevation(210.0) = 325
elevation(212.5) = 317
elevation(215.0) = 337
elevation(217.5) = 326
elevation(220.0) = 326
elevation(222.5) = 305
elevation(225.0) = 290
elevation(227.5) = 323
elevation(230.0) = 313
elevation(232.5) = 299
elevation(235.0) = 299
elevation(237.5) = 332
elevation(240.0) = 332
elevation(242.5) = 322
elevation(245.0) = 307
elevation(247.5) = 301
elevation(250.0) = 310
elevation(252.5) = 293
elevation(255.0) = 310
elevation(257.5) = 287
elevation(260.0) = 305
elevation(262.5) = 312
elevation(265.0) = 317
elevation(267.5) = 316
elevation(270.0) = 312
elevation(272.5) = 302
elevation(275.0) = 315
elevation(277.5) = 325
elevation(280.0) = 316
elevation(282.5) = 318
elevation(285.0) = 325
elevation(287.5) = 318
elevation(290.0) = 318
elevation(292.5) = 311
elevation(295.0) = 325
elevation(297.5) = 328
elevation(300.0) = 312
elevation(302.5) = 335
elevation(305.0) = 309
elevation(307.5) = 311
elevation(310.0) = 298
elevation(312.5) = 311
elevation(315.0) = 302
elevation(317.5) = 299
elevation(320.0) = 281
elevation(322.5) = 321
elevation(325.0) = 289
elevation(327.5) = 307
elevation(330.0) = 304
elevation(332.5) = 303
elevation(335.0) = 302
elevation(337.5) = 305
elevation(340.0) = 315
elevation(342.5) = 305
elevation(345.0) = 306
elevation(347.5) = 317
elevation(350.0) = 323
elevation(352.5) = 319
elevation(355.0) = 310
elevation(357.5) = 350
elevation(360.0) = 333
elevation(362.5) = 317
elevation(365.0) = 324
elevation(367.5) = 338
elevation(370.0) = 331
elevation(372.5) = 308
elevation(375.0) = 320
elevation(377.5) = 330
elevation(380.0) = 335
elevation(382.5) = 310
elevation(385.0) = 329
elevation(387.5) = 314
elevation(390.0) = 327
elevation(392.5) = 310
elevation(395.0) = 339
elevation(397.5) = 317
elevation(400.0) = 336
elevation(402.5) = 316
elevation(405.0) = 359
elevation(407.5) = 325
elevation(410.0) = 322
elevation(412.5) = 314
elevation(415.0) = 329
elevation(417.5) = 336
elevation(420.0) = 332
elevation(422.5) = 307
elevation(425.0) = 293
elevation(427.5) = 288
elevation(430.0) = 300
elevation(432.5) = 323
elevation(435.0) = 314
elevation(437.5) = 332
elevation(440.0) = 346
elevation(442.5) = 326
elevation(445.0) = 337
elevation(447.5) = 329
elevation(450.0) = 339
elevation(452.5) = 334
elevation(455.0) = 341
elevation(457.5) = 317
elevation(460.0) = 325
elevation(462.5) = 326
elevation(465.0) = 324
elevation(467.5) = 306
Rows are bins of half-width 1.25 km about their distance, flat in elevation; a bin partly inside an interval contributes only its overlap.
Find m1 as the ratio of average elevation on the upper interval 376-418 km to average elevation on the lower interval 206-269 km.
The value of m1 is 1.0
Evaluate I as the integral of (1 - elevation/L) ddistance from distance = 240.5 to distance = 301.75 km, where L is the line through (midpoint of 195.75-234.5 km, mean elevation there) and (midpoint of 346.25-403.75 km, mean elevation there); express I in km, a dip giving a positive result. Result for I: 0.6 km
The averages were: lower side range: 312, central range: 313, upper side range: 324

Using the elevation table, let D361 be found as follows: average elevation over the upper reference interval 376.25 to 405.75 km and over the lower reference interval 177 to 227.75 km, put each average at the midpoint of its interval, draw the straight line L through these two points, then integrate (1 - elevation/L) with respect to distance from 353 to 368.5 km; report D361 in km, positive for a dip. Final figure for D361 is -0.2 km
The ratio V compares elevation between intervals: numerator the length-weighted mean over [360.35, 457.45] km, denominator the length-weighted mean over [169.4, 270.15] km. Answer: 1.0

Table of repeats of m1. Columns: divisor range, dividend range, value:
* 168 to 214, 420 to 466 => 1.05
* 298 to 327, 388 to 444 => 1.05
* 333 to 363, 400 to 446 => 1.02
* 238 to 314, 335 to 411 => 1.03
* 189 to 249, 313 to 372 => 1.00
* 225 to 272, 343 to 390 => 1.04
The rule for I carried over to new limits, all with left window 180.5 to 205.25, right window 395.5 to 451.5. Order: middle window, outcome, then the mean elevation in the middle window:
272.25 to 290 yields -0.4 km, 318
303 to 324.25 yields 0.6 km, 305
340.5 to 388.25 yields -0.6 km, 322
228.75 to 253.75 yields -0.3 km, 311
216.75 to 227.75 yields -0.3 km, 313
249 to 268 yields 0.2 km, 306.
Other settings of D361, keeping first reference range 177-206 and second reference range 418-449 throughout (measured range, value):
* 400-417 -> -0.6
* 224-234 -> 0.0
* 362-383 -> -0.6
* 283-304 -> -0.8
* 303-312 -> 0.1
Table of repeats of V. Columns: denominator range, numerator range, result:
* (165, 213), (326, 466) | 1.05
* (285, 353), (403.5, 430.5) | 1.03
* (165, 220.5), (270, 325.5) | 1.01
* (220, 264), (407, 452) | 1.04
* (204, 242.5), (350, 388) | 1.03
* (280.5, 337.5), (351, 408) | 1.05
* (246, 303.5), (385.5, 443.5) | 1.03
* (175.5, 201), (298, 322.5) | 1.01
